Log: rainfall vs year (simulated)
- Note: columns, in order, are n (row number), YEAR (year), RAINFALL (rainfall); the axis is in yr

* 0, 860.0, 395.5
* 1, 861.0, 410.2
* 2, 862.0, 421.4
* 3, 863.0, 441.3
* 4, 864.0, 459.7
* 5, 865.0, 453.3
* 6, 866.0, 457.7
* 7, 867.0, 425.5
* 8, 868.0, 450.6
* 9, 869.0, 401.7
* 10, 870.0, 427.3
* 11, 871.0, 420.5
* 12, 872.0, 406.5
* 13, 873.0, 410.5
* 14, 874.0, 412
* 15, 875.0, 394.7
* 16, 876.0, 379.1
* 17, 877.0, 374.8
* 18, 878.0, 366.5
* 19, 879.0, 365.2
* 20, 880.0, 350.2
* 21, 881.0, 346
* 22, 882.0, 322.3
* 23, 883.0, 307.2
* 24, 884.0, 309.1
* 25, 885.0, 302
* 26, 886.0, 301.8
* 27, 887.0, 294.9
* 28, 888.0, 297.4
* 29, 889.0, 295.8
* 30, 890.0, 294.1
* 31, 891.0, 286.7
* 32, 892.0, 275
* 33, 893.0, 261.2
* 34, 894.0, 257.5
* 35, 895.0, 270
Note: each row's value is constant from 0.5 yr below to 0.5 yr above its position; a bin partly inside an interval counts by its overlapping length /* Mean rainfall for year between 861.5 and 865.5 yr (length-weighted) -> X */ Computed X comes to 444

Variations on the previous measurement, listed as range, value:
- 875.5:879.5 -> 371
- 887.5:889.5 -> 297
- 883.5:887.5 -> 302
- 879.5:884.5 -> 327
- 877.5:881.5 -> 357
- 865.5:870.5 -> 433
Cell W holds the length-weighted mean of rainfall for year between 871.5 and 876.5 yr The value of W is 401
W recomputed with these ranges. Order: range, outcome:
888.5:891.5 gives 292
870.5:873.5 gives 412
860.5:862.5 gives 416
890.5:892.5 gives 281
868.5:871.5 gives 416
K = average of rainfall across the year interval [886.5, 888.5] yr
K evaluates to 296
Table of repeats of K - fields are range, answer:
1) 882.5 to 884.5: 308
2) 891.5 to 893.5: 268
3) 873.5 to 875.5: 403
